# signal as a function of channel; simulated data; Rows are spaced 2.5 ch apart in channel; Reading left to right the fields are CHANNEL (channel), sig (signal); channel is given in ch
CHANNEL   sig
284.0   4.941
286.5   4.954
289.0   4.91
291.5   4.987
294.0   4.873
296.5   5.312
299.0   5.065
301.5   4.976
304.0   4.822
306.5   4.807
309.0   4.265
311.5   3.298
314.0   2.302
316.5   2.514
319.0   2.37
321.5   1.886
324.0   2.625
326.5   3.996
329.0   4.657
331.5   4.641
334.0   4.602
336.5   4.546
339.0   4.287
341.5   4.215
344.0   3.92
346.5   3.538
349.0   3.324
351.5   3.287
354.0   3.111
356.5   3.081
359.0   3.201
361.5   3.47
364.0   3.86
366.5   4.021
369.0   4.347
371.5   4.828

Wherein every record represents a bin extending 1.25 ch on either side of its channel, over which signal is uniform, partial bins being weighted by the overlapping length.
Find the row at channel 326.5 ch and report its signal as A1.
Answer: 3.996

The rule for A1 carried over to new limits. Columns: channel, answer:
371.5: 4.828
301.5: 4.976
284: 4.941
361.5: 3.47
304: 4.822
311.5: 3.298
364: 3.86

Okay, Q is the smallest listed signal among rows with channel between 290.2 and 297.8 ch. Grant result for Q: 4.873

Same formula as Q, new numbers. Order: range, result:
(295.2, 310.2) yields 4.265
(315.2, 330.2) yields 1.886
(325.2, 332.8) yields 3.996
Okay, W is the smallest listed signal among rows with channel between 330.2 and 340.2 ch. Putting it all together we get 4.287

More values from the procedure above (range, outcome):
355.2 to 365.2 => 3.081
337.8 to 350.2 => 3.324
